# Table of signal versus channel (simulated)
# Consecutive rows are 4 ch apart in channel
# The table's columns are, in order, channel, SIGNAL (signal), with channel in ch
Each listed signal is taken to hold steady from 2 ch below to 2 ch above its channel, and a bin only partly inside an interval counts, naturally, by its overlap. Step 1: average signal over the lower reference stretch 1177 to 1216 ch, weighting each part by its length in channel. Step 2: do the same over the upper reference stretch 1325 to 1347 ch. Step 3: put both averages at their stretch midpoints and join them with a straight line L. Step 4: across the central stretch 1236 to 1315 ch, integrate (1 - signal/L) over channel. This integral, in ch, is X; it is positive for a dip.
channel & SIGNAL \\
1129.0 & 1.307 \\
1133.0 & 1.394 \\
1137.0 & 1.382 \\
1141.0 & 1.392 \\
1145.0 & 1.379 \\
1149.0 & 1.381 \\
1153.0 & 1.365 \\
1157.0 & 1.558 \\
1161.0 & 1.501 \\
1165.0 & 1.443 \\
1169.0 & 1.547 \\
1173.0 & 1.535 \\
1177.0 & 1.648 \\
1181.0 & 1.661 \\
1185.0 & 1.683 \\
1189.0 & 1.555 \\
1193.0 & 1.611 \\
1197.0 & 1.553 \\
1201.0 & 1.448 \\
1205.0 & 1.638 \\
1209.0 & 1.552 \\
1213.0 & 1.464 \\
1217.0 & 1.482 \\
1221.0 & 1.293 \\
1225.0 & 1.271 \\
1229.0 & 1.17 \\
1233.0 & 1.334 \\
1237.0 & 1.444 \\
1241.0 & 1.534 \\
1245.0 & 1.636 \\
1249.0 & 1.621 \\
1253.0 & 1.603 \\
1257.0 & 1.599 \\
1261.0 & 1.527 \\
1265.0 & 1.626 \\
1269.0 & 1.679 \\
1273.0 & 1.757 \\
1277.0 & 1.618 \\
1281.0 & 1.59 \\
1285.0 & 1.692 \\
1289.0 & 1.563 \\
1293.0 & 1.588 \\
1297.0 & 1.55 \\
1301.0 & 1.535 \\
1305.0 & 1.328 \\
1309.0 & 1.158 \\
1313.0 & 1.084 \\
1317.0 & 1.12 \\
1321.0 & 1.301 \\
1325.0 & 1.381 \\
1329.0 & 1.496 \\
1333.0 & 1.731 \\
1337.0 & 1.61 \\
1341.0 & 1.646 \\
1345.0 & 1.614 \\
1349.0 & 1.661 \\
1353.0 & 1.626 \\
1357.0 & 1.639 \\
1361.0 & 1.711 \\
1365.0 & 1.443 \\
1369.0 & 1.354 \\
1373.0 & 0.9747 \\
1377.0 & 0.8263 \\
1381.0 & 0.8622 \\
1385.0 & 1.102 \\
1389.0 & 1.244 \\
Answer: 2.5 ch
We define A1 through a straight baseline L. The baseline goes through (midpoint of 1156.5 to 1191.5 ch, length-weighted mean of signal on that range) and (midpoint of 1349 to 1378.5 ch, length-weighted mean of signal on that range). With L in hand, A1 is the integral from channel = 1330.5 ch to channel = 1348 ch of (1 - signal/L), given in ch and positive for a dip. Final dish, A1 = -2.80 ch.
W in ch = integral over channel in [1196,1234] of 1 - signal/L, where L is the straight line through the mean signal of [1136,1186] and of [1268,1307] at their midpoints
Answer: 2.9 ch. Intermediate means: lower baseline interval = 1.5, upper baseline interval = 1.59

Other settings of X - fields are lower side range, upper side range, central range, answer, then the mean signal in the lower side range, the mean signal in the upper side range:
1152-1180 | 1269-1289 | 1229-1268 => 2.2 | 1.52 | 1.66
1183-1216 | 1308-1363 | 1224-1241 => 2.3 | 1.56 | 1.49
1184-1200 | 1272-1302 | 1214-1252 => 4.0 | 1.59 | 1.61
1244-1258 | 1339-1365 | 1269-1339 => 6.1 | 1.61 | 1.63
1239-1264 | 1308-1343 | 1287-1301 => -0.8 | 1.59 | 1.4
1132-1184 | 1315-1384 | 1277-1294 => -2.1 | 1.48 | 1.41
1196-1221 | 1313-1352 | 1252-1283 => -2.7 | 1.5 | 1.49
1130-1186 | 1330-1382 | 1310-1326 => 2.7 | 1.48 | 1.45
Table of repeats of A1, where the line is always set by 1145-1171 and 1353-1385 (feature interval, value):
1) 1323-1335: -2.10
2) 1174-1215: -4.40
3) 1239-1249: -1.52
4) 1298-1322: 1.09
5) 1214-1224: 0.15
